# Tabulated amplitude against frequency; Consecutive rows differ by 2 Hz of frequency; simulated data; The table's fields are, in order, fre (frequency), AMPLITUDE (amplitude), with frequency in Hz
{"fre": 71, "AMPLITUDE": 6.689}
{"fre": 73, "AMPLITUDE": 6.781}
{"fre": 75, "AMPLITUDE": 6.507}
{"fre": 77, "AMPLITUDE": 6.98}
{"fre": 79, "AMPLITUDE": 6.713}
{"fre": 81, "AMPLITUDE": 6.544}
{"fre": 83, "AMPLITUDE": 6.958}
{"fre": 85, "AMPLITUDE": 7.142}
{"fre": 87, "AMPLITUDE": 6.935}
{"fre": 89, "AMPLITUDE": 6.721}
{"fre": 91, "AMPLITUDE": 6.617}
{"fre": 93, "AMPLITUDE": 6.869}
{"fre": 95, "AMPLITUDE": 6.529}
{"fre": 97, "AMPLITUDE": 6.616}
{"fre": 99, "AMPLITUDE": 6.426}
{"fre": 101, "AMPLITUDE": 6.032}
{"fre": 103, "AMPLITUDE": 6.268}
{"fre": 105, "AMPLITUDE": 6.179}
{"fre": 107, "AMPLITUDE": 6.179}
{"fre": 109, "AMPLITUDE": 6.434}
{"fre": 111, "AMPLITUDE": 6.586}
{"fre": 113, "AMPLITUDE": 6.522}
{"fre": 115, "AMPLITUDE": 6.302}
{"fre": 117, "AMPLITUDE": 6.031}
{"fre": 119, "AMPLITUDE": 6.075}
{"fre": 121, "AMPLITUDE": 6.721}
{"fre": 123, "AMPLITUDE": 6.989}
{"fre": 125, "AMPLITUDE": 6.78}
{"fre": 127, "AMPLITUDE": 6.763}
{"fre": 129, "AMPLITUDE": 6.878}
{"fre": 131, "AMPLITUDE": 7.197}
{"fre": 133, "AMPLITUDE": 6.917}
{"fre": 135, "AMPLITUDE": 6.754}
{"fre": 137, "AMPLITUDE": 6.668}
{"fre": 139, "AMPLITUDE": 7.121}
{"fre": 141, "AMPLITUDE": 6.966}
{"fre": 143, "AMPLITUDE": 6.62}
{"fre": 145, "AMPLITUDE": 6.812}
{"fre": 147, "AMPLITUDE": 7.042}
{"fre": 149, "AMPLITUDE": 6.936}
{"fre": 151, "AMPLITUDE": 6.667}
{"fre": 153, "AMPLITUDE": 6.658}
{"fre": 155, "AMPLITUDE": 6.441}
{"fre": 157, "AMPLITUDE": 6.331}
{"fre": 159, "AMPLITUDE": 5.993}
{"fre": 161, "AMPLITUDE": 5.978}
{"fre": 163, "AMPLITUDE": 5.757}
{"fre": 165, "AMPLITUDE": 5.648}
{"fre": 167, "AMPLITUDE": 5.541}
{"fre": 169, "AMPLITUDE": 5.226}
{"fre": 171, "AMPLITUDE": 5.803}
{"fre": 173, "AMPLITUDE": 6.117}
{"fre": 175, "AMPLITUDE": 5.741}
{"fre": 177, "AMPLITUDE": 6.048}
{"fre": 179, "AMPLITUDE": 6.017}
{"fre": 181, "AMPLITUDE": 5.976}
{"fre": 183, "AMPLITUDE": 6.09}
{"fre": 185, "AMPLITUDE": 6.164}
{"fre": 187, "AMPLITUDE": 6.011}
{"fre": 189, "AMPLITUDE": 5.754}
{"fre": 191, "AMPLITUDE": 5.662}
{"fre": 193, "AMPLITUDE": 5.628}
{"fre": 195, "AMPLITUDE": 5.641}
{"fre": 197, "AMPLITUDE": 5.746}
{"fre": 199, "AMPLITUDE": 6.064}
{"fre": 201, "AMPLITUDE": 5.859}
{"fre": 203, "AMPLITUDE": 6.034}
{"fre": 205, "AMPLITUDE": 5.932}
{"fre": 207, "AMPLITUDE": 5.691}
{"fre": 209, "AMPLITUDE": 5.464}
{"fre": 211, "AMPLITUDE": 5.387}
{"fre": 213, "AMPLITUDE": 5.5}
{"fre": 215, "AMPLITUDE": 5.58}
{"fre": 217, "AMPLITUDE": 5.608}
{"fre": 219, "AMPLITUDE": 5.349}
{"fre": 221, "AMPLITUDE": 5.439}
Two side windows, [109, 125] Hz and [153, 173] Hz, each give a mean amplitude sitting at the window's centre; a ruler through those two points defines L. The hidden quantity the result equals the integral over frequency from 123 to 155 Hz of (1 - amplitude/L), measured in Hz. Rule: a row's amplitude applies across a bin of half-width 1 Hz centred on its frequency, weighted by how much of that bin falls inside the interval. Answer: -3.3 Hz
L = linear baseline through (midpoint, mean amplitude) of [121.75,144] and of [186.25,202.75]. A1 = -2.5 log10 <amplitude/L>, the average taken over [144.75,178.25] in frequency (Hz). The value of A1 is 0.04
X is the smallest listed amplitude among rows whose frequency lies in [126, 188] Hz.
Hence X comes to 5.226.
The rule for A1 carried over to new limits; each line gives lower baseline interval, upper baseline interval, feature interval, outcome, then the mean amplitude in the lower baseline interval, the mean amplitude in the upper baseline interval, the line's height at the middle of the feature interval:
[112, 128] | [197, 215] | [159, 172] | 0.08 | 6.52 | 5.73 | 6.1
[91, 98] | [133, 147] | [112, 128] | 0.04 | 6.66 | 6.85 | 6.77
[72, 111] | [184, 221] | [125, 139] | -0.10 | 6.6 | 5.72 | 6.28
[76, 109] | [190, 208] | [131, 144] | -0.10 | 6.6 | 5.81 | 6.27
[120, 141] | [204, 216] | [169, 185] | 0.03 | 6.88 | 5.59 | 6.13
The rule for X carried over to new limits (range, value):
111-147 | 6.031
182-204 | 5.628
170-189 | 5.741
